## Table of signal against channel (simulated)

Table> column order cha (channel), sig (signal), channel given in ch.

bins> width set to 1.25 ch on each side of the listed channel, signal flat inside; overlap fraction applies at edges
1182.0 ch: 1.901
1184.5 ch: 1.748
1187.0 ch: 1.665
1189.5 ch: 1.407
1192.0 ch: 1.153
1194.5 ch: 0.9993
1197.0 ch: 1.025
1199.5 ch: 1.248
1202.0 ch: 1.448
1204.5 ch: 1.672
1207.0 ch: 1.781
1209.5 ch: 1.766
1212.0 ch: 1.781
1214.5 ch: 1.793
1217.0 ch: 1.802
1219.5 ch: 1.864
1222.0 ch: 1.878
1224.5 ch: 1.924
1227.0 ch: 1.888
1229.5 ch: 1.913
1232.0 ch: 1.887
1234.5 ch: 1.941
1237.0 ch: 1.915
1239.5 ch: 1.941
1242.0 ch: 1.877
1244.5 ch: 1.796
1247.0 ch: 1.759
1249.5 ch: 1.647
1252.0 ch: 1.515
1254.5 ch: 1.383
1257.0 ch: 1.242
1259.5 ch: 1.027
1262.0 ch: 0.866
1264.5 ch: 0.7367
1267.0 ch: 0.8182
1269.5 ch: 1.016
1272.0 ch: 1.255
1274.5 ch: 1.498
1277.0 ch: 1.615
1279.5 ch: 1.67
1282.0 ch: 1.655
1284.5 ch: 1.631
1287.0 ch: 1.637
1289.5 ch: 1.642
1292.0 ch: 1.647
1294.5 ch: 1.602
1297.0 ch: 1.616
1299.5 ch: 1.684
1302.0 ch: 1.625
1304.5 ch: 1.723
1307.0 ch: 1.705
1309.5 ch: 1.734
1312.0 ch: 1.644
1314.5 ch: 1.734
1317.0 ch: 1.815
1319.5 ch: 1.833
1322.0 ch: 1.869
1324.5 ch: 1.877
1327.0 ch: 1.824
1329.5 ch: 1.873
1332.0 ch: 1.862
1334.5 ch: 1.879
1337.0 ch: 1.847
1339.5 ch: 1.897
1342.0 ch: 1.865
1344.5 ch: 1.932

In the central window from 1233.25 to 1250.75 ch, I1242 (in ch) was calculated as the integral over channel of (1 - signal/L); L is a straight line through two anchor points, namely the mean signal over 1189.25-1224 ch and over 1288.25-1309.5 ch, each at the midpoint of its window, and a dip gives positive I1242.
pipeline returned -2.7 ch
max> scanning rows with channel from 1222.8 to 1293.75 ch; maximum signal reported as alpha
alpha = 1.941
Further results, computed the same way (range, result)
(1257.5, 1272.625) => 1.255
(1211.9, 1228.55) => 1.924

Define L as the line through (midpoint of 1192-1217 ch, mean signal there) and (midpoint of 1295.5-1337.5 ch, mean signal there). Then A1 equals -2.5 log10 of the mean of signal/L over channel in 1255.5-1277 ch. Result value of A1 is 0.447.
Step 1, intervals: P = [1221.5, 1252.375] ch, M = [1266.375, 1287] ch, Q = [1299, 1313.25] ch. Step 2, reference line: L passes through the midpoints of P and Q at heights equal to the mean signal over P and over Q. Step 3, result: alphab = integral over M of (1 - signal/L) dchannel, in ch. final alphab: 3.8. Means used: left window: 1.85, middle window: 1.43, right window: 1.69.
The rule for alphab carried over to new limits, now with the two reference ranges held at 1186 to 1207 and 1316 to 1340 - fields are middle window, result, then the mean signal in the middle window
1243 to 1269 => 4.86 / 1.28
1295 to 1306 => 0.58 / 1.66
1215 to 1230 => -4.36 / 1.87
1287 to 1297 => 0.52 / 1.63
